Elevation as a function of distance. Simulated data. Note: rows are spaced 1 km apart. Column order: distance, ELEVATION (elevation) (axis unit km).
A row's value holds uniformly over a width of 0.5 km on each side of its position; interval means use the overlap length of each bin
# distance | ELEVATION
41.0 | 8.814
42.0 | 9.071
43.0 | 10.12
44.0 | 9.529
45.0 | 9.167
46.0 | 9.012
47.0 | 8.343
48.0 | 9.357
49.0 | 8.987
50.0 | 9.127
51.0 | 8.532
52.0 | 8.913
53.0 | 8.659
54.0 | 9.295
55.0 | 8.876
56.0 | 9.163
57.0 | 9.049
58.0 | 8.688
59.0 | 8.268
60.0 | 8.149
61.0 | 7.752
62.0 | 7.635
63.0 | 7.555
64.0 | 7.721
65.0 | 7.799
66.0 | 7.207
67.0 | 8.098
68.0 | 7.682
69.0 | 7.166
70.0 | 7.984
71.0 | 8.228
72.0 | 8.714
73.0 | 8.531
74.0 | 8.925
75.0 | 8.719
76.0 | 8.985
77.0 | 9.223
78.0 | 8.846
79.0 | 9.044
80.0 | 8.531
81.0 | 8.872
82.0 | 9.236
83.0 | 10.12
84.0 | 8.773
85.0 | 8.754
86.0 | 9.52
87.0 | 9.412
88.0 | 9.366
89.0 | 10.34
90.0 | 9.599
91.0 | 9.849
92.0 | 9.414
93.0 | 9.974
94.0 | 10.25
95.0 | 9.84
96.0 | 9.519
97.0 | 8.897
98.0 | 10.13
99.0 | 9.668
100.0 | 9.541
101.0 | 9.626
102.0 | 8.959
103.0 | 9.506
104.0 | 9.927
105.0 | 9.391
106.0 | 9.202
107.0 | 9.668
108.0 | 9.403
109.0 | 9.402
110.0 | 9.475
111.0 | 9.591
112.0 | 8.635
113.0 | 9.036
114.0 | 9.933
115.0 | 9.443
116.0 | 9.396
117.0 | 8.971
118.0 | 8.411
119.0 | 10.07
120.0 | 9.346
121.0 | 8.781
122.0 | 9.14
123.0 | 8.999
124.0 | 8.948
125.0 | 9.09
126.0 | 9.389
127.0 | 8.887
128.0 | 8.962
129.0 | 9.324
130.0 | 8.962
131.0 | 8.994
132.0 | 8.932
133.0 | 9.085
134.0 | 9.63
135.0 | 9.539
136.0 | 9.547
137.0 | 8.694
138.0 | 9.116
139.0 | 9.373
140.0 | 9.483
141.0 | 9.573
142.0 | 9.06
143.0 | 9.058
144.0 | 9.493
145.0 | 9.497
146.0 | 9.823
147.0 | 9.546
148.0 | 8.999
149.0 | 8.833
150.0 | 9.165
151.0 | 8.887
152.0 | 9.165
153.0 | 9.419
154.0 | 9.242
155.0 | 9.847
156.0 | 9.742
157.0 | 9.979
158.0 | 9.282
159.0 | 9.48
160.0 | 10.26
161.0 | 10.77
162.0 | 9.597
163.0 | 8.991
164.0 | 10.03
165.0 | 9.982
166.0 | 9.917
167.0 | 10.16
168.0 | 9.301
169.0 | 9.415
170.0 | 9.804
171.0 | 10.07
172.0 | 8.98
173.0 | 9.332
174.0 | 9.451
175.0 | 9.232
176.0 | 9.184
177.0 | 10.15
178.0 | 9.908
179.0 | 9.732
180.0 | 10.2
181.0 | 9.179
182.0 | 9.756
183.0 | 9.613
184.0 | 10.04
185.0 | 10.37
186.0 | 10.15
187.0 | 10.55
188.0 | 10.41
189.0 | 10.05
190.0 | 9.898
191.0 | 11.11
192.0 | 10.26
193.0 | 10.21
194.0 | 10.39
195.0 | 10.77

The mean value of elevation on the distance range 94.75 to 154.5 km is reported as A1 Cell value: 9.29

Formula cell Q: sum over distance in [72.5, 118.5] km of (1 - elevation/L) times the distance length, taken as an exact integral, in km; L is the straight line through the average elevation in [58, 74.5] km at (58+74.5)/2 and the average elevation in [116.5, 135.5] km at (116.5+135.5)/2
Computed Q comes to -4.33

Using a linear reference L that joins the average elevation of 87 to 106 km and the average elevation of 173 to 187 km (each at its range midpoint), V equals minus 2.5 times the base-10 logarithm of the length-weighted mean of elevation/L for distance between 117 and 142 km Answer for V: 0.06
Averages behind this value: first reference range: 9.64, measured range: 9.17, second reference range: 9.78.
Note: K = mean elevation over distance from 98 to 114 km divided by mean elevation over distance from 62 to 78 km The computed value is 1.16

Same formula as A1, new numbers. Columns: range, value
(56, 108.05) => 8.95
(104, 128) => 9.25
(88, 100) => 9.74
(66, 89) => 8.76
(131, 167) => 9.46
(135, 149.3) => 9.31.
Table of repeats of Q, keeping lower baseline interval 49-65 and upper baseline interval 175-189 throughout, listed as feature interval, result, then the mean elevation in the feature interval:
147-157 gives 0.28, 9.31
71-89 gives -0.61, 9.05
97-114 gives -0.76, 9.45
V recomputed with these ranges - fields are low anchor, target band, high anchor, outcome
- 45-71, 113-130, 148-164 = -0.01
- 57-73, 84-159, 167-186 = -0.06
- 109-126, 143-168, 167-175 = -0.02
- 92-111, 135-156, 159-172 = 0.05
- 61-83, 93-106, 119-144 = -0.10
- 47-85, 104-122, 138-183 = -0.03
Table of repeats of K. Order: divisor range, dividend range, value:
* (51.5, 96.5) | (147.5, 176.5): 1.08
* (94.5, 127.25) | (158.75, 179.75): 1.04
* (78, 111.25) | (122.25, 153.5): 0.97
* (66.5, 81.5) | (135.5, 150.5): 1.09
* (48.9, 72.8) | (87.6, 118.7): 1.15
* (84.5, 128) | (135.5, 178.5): 1.01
